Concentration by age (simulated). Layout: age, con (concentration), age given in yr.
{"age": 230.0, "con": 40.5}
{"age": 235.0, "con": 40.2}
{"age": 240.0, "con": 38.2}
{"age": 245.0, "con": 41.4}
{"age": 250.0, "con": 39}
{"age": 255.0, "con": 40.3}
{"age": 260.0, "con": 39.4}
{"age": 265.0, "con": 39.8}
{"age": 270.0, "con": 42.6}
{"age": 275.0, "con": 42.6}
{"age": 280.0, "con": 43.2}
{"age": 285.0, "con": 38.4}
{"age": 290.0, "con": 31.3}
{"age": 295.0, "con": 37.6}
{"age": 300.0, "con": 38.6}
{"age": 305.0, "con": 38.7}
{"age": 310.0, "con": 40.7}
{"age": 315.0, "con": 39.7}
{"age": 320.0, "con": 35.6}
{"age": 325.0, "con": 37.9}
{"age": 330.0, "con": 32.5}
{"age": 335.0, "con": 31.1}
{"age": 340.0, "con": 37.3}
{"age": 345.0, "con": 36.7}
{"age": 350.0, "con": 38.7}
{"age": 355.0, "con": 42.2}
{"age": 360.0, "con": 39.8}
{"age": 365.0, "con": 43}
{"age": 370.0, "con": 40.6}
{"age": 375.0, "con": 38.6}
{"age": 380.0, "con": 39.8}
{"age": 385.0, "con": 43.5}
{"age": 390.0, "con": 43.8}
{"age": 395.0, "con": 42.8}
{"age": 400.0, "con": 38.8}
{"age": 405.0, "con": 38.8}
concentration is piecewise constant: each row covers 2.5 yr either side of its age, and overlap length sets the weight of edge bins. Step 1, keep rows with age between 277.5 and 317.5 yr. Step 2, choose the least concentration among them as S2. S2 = 31.3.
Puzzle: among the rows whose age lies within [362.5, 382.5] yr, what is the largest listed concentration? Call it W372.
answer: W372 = 43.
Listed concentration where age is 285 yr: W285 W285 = 38.4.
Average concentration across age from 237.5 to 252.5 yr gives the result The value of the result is 39.5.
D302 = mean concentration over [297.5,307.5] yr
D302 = 38.6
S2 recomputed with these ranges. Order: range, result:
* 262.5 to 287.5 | 38.4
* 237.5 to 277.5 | 38.2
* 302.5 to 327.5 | 35.6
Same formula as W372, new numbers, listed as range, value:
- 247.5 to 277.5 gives 42.6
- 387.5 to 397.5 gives 43.8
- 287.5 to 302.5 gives 38.6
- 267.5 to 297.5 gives 43.2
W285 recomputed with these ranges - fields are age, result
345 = 36.7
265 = 39.8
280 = 43.2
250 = 39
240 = 38.2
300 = 38.6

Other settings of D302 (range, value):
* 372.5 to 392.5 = 41.4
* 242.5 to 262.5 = 40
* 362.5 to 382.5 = 40.5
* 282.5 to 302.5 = 36.5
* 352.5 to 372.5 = 41.4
